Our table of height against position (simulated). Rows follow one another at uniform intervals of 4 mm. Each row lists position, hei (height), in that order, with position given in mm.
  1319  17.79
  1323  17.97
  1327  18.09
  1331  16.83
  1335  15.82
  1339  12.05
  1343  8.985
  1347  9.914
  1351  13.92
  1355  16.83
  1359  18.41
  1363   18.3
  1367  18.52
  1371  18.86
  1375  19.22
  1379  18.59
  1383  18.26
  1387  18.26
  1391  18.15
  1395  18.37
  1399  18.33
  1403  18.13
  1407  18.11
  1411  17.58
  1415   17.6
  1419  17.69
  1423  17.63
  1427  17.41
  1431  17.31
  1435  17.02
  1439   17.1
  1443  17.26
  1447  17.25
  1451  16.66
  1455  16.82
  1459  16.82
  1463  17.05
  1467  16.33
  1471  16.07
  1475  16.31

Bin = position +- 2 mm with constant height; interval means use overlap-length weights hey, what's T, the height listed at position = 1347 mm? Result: 9.914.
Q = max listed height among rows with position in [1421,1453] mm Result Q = 17.63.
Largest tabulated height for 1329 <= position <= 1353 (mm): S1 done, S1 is 16.83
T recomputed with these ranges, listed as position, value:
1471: 16.07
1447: 17.25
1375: 19.22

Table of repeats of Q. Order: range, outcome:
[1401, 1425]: 18.13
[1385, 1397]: 18.37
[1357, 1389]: 19.22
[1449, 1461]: 16.82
